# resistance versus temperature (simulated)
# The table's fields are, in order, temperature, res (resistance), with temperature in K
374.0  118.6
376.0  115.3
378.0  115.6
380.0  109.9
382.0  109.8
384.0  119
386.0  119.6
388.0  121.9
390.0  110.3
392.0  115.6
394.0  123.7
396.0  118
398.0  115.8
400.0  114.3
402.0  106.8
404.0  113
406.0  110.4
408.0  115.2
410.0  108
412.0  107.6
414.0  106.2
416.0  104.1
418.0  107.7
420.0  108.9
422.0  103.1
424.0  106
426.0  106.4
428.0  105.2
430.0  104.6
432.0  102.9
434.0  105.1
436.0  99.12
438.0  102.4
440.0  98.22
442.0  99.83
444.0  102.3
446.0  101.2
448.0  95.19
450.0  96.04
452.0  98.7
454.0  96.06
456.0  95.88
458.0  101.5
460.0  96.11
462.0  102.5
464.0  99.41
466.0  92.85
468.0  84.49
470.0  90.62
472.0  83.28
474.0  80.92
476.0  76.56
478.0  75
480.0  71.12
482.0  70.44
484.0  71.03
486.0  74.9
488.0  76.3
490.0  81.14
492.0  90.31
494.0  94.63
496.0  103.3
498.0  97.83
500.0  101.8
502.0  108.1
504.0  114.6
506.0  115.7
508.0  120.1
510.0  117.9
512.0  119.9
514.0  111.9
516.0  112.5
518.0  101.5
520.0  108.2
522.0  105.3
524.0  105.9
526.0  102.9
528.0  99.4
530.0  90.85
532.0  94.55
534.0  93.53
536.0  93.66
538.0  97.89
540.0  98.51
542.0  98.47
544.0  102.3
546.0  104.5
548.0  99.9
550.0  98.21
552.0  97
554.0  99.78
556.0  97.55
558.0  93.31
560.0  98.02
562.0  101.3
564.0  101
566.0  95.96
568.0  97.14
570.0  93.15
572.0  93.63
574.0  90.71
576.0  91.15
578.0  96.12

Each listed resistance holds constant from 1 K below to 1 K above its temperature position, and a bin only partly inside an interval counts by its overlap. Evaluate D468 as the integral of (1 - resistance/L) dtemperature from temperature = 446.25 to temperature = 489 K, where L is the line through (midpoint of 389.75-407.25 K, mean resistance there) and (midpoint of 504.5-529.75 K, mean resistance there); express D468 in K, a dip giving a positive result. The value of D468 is 9.3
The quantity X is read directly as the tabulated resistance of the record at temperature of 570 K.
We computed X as 93.15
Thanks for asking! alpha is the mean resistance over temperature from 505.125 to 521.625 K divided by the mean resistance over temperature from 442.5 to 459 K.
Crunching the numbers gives 1.15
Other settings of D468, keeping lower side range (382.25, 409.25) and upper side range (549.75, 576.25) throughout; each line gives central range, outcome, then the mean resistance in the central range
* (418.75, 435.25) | 0.98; 105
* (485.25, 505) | 1.80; 94.5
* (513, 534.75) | -0.36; 103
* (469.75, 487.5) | 4.94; 76.5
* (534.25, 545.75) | 0.08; 98.3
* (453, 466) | 1.20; 98.1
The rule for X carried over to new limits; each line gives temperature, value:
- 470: 90.62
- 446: 101.2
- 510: 117.9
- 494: 94.63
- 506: 115.7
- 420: 108.9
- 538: 97.89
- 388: 121.9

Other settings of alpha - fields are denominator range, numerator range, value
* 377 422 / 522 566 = 0.88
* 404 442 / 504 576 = 0.96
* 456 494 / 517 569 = 1.17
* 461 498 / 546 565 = 1.17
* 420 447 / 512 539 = 0.99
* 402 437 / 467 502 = 0.79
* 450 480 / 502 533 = 1.19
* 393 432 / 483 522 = 0.92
